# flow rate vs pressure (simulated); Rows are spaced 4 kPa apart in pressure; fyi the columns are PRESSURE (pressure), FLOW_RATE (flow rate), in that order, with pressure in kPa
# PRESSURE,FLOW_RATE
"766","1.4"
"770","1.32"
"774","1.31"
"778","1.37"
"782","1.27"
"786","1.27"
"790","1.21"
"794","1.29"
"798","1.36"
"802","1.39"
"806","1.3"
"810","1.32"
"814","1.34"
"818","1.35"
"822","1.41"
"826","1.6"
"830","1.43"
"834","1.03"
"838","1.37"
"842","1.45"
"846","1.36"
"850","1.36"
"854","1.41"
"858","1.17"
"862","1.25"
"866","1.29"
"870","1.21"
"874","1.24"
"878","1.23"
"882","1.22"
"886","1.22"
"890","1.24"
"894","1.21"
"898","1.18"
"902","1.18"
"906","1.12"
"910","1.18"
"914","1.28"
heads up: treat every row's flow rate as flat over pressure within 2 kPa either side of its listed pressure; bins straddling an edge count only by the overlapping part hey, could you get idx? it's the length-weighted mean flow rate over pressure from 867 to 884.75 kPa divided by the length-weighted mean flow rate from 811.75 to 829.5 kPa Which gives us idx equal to 0.86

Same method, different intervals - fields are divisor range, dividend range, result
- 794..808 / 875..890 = 0.91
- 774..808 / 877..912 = 0.92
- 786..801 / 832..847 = 1.01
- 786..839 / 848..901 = 0.93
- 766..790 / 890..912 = 0.90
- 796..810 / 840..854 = 1.04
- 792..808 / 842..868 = 0.99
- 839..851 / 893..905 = 0.85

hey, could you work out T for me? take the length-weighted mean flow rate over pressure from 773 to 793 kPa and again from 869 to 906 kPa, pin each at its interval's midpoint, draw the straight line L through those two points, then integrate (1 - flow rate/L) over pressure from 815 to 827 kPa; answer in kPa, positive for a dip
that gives -1.7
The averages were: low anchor 1.28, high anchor 1.21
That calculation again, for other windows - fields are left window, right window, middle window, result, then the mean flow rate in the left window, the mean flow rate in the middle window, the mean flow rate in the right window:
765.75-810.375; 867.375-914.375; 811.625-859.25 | -3.5 kPa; 1.31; 1.36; 1.21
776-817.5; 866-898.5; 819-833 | -1.7 kPa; 1.31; 1.44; 1.22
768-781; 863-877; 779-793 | 0.6 kPa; 1.33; 1.26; 1.25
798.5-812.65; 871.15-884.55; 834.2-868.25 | -1.2 kPa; 1.34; 1.32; 1.23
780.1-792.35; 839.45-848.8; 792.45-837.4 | -0.8 kPa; 1.25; 1.35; 1.4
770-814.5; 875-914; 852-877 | -0.5 kPa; 1.31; 1.26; 1.2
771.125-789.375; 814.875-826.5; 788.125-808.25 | 0.6 kPa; 1.3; 1.31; 1.42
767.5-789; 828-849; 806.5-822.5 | -0.3 kPa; 1.31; 1.34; 1.33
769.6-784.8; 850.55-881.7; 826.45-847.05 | -1.1 kPa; 1.31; 1.35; 1.26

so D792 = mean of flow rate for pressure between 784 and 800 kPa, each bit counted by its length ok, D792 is 1.28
